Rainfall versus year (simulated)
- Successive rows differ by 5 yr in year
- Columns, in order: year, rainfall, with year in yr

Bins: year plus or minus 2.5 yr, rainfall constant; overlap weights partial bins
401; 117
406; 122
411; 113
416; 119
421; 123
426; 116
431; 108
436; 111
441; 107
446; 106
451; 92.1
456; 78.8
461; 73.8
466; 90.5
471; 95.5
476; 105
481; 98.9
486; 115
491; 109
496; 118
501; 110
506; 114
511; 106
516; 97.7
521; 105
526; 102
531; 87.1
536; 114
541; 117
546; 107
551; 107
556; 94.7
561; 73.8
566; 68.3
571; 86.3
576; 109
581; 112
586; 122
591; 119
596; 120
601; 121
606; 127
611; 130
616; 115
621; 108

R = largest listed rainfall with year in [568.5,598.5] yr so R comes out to 122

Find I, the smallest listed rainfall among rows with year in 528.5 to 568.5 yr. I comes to 68.3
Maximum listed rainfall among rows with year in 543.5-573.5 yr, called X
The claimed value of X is 107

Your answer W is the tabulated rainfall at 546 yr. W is 107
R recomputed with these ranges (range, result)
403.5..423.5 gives 123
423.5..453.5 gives 116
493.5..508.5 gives 118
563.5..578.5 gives 109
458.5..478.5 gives 105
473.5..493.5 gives 115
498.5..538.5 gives 114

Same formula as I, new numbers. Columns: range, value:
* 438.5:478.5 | 73.8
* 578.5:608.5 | 112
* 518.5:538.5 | 87.1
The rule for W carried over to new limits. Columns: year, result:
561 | 73.8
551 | 107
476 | 105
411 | 113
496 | 118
